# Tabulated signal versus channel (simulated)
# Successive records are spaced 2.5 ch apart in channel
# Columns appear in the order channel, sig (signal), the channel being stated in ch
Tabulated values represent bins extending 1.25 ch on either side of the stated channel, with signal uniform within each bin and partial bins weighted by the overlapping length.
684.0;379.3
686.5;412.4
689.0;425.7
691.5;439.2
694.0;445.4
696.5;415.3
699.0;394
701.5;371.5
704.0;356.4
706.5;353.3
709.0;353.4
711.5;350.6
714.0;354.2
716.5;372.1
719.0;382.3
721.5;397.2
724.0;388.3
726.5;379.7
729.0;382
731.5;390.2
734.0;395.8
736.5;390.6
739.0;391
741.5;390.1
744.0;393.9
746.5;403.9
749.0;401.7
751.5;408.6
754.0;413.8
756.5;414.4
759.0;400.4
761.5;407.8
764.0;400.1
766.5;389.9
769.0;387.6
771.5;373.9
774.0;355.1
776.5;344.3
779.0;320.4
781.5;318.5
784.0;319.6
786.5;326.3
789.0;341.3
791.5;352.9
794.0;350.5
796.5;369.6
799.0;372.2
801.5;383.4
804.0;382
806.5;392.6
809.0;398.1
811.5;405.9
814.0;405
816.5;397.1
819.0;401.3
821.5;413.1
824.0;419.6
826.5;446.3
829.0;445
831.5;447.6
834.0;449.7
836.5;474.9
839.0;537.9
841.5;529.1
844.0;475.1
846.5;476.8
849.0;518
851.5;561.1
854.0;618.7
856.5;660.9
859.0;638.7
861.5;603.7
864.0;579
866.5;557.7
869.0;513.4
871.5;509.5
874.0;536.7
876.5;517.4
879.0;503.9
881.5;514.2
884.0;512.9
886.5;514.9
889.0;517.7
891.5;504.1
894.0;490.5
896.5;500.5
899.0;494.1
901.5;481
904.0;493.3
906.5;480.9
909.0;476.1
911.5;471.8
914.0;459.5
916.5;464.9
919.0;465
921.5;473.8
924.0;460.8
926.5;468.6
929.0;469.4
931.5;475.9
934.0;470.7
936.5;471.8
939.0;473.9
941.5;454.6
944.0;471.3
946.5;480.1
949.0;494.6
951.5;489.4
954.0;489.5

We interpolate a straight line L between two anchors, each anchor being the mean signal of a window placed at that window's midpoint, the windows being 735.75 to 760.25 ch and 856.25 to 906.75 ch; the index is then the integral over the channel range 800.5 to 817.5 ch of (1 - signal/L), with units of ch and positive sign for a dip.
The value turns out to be 2.4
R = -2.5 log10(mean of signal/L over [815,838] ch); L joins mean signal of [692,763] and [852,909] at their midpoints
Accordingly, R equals 0.12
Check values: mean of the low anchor 390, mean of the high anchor 533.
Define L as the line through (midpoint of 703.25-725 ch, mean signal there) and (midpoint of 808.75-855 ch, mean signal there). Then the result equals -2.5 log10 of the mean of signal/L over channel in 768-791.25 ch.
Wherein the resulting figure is 0.22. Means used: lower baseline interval 368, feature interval 343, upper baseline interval 465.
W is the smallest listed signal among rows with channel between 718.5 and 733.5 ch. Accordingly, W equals 379.7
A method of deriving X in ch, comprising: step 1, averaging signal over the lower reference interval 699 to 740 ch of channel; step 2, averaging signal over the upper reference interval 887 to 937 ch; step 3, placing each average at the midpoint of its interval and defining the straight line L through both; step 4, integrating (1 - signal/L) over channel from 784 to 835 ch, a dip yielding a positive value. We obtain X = 3.89 ch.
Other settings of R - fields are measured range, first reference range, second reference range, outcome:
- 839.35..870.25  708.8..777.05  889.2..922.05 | -0.231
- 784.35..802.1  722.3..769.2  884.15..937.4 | 0.190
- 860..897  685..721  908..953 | -0.164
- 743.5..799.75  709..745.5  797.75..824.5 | 0.049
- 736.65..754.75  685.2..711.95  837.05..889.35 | 0.096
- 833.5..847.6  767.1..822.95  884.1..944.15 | -0.196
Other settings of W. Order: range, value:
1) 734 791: 318.5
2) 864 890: 503.9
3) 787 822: 341.3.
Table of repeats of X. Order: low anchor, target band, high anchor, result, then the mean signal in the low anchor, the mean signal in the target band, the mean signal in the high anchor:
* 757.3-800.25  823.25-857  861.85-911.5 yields -4.12 ch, 361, 502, 511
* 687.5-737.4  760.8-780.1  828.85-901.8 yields 2.94 ch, 387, 372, 525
